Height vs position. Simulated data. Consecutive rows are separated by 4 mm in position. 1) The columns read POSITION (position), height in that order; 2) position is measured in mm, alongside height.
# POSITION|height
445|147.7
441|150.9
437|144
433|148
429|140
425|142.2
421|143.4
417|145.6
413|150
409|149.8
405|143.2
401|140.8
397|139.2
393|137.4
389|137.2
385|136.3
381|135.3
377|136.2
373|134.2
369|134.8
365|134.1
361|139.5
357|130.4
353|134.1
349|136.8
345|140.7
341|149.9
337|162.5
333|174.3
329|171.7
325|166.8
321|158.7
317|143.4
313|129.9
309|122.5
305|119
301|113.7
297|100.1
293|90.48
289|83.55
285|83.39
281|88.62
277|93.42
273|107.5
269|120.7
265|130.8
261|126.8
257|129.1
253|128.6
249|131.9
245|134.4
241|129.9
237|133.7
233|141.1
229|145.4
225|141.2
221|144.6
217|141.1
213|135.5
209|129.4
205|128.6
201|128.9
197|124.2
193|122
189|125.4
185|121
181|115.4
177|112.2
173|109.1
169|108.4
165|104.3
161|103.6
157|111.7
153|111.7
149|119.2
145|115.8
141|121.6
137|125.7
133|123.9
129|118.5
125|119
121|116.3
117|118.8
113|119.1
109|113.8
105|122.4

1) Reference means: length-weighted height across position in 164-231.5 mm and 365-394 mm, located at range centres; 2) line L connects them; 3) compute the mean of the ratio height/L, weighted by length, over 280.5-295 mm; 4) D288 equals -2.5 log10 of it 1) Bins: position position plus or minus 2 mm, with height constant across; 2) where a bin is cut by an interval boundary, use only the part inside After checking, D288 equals 0.45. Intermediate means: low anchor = 126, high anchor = 136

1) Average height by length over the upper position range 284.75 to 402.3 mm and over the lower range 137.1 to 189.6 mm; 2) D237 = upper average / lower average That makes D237 1.2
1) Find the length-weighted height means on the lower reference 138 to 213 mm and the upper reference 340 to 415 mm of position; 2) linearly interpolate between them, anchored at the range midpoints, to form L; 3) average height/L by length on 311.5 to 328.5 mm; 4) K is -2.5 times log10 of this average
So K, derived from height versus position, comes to -0.15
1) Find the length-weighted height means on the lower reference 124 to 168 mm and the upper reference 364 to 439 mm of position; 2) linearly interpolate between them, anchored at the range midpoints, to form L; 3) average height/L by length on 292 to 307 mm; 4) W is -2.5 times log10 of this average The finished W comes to 0.219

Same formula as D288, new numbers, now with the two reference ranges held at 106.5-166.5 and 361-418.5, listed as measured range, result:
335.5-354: -0.07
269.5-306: 0.31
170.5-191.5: 0.04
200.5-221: -0.09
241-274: 0.00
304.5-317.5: 0.04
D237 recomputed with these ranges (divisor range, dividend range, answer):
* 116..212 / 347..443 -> 1.18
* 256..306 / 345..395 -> 1.28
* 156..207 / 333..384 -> 1.20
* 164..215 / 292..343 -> 1.16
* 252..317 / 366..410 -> 1.24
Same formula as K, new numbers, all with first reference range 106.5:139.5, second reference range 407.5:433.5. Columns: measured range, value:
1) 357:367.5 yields 0.04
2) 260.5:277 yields 0.13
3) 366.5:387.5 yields 0.05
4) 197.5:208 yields -0.01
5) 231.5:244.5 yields -0.04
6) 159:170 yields 0.17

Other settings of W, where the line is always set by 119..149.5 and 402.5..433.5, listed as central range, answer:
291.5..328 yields 0.06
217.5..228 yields -0.12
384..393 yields 0.04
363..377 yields 0.05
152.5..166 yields 0.14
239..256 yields -0.01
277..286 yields 0.45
